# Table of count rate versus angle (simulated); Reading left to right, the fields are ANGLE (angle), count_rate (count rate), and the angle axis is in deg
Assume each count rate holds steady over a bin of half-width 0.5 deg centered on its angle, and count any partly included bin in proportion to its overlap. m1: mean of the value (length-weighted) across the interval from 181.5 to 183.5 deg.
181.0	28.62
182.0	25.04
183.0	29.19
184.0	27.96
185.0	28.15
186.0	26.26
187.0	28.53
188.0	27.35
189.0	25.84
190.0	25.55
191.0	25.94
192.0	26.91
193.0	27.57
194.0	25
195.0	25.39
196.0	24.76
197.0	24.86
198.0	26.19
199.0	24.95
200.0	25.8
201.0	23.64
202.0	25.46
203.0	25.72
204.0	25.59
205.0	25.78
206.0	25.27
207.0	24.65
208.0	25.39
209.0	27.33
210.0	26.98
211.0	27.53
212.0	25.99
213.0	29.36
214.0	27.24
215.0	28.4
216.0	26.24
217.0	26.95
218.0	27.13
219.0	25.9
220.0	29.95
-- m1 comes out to 27.1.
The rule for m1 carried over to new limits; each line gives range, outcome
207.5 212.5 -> 26.6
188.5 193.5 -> 26.4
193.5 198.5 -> 25.2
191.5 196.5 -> 25.9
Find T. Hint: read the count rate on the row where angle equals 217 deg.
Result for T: 26.95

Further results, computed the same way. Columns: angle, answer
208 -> 25.39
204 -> 25.59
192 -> 26.91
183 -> 29.19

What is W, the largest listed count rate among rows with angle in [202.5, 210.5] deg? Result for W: 27.33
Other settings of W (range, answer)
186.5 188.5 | 28.53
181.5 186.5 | 29.19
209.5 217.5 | 29.36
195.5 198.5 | 26.19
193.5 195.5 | 25.39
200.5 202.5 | 25.46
